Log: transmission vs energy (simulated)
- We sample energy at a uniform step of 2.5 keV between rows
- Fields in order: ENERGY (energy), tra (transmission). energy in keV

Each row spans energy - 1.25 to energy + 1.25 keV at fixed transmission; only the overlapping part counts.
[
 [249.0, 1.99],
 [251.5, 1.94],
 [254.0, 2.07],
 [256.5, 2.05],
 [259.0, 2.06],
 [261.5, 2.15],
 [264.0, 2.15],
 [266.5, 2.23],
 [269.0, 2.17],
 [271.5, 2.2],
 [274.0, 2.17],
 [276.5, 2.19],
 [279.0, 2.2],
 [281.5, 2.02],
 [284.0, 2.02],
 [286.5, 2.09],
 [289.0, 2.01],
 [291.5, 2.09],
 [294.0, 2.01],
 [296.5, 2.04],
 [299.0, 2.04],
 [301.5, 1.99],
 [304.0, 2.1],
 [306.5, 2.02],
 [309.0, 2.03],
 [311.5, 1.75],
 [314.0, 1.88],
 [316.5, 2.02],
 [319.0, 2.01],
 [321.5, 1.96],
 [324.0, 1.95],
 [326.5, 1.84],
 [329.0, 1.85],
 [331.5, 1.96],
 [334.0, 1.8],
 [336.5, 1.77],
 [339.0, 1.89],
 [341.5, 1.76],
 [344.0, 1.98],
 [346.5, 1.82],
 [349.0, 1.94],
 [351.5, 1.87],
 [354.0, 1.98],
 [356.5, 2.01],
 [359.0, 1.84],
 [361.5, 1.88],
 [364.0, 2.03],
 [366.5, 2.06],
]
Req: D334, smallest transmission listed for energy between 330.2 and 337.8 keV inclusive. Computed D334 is 1.77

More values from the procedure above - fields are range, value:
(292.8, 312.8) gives 1.75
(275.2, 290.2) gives 2.01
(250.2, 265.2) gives 1.94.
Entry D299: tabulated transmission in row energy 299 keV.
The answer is 2.04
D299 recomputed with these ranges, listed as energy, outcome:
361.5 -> 1.88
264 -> 2.15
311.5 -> 1.75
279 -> 2.2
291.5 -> 2.09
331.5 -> 1.96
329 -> 1.85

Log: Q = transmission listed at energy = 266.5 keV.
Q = 2.23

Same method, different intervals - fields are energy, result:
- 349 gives 1.94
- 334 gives 1.8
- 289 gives 2.01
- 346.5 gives 1.82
